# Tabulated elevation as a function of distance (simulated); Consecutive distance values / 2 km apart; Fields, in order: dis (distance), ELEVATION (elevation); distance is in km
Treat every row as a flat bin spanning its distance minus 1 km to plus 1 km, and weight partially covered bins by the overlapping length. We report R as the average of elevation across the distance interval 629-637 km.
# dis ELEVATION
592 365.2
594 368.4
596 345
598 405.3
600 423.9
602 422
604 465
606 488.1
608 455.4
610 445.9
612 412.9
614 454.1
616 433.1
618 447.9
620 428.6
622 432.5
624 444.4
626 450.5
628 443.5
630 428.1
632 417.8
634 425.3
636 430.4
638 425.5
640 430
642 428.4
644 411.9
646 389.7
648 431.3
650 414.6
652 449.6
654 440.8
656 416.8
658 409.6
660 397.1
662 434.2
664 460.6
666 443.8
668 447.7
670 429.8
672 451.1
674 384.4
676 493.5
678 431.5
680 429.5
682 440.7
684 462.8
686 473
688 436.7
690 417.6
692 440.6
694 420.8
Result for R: 425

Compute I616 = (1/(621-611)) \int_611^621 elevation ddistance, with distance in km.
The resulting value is 435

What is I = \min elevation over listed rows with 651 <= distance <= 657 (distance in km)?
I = 416.8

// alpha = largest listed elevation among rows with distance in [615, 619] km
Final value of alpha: 447.9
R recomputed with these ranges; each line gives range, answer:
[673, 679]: 436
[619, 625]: 435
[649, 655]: 435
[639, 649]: 418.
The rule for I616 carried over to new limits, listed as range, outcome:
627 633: 430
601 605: 444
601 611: 455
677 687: 448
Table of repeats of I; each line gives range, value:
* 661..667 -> 434.2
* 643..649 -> 389.7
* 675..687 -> 429.5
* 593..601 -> 345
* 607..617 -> 412.9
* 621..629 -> 432.5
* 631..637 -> 417.8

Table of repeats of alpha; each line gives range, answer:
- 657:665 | 460.6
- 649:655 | 449.6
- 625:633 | 450.5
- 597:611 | 488.1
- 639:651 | 431.3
